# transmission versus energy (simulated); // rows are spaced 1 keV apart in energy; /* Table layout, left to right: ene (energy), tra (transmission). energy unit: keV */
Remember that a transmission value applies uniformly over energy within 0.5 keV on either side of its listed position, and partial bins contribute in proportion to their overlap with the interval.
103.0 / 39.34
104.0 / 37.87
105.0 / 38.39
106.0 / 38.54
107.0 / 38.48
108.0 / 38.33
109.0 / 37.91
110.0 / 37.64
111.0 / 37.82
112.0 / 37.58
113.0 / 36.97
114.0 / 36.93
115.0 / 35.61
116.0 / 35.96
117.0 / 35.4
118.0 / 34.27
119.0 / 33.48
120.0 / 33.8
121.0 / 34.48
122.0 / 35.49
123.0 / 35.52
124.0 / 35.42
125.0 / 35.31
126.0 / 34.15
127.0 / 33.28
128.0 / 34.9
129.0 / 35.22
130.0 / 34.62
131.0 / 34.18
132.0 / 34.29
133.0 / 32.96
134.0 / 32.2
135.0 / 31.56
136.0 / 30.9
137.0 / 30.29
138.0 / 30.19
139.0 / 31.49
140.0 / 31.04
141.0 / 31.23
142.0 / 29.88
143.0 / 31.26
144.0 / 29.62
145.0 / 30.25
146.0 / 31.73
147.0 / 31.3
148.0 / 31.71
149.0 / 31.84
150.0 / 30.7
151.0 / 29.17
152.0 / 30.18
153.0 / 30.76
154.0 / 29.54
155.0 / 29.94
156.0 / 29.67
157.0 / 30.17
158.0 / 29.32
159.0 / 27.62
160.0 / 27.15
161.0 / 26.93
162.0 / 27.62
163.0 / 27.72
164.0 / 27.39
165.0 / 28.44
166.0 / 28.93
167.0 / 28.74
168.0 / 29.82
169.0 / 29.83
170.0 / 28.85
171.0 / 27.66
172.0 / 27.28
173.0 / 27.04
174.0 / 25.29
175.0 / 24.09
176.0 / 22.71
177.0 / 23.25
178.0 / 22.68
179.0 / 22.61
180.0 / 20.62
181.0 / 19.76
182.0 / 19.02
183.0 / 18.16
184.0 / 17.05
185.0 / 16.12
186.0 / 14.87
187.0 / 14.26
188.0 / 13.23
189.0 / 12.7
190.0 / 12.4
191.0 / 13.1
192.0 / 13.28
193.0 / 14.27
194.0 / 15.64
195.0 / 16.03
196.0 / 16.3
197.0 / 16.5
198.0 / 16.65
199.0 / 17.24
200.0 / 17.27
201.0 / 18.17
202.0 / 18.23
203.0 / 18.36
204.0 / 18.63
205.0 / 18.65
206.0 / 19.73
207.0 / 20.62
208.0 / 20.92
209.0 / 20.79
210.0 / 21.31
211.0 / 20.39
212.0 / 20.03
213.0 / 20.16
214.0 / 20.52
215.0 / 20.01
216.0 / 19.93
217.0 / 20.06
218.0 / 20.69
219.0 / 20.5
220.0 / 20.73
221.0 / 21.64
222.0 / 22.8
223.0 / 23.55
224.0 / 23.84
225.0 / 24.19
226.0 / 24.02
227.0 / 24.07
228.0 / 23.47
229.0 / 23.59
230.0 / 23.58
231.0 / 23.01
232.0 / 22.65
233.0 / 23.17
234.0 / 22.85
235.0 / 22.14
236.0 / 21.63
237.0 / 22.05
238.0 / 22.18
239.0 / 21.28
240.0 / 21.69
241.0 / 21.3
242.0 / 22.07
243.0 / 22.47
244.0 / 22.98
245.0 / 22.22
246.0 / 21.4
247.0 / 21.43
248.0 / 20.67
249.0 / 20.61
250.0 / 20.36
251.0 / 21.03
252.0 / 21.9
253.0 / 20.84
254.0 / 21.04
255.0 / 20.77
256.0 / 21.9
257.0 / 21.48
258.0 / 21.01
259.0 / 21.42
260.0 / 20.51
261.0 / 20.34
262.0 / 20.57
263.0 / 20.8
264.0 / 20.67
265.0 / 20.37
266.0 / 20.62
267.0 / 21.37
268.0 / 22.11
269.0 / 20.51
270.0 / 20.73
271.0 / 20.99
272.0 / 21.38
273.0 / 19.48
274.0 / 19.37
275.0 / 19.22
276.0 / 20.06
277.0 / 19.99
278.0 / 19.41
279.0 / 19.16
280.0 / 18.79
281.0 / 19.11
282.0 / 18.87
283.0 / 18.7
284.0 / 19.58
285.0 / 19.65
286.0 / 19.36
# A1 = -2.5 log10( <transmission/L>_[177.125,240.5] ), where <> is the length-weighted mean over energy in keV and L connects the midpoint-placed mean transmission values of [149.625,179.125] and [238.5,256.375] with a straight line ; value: 0.22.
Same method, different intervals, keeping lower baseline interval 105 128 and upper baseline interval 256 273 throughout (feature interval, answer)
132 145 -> 0.089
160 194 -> 0.341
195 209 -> 0.435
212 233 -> 0.139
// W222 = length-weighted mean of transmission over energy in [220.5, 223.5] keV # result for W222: 22.7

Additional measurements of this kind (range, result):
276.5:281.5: 19.3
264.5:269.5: 21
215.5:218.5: 20.2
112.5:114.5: 37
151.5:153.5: 30.5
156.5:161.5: 28.2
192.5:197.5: 15.7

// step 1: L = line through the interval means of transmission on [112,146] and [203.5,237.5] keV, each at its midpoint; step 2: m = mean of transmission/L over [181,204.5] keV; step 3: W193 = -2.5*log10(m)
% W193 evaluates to 0.49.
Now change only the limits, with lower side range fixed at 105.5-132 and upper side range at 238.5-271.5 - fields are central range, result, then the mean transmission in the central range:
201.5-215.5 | 0.30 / 19.9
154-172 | 0.09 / 28.6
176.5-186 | 0.43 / 19.7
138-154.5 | 0.07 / 30.7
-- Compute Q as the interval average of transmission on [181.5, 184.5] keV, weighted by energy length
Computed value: 18.1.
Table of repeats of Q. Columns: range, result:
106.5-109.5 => 38.2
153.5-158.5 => 29.7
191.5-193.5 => 13.8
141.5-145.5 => 30.3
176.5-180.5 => 22.3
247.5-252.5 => 20.9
